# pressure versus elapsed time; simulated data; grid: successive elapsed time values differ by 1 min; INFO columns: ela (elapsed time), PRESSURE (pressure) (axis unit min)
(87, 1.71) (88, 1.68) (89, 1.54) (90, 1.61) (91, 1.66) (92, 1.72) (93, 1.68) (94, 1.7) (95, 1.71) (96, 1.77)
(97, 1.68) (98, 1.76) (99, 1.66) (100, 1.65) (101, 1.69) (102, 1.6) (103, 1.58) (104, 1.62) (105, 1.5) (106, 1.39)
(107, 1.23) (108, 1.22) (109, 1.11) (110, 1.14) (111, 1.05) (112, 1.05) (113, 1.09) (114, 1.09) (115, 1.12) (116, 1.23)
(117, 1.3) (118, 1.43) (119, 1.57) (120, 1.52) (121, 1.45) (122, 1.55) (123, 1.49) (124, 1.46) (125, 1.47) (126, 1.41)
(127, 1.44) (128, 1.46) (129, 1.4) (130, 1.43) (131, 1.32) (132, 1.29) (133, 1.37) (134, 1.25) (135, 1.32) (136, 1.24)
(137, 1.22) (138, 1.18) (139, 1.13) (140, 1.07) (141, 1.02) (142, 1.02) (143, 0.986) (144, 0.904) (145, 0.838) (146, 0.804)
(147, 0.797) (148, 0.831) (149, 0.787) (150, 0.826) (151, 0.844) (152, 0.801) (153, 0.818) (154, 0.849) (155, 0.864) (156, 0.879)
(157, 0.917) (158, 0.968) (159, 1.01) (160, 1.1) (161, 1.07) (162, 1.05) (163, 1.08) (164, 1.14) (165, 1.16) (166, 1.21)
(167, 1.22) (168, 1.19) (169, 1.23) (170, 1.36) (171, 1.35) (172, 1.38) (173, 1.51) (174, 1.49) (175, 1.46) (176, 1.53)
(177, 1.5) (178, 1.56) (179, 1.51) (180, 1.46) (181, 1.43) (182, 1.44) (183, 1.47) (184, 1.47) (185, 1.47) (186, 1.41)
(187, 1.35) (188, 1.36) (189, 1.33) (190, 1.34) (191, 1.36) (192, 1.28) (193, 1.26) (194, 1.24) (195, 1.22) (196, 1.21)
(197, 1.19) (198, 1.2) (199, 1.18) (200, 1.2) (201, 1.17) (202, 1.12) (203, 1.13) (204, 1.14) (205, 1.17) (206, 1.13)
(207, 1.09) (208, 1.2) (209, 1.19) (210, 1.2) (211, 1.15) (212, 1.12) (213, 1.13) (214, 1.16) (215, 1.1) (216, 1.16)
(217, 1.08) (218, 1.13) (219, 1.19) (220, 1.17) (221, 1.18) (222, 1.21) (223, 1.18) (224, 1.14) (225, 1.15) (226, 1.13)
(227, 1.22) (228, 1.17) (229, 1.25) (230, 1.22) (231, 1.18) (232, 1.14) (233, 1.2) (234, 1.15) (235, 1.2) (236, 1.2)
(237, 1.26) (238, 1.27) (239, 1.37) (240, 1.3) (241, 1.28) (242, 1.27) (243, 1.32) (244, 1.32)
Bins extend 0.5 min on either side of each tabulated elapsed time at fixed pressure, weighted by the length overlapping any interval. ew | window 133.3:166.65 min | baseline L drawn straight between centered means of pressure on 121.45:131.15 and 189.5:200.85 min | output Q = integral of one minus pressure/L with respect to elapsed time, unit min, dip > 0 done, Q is 9.1 min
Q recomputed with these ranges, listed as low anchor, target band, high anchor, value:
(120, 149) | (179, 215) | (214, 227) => -2.6 min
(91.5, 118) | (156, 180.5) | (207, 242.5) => 0.8 min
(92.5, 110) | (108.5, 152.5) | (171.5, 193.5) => 9.4 min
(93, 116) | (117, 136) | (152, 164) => -2.7 min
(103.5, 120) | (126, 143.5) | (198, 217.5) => -0.1 min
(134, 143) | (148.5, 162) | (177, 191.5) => 3.7 min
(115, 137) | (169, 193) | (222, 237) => -2.6 min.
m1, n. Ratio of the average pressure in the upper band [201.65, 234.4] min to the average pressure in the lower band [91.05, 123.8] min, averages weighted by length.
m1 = 0.8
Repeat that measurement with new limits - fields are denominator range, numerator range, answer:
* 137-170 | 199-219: 1.15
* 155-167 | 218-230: 1.12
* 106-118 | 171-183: 1.26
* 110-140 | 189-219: 0.90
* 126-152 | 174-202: 1.22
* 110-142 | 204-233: 0.90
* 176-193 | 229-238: 0.85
